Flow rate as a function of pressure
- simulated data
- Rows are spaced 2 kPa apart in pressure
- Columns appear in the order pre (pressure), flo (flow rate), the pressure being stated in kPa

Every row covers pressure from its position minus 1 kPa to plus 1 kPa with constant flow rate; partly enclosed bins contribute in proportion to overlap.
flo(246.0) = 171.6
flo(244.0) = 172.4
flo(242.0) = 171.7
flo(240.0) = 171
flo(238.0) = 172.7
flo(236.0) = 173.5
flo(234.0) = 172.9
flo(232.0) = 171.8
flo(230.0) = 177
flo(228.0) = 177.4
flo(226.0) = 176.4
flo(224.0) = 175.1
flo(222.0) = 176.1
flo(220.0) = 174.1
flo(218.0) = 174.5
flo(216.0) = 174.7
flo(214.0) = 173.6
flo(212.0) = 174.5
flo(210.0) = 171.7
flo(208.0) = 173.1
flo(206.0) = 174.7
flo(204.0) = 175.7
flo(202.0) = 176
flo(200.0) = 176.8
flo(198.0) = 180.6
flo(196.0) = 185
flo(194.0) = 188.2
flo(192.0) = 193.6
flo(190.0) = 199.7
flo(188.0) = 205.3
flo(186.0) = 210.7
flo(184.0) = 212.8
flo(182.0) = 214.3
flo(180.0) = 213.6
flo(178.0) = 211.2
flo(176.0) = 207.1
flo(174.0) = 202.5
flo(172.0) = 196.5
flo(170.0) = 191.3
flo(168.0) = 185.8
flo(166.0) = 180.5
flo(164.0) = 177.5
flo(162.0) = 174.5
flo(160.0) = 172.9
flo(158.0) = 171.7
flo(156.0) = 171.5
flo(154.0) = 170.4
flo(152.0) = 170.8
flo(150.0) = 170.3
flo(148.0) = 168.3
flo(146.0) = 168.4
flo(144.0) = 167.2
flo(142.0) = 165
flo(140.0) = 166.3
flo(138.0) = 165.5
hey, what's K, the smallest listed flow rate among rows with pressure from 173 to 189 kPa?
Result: 202.5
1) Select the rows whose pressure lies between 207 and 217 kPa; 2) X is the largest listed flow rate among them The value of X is 174.7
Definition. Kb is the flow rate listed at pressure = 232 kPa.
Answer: 171.8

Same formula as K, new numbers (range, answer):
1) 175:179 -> 207.1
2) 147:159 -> 168.3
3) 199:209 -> 173.1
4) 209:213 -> 171.7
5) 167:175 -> 185.8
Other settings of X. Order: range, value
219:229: 177.4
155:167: 180.5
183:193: 212.8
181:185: 214.3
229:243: 177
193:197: 188.2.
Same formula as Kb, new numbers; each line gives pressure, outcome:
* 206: 174.7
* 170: 191.3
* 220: 174.1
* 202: 176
